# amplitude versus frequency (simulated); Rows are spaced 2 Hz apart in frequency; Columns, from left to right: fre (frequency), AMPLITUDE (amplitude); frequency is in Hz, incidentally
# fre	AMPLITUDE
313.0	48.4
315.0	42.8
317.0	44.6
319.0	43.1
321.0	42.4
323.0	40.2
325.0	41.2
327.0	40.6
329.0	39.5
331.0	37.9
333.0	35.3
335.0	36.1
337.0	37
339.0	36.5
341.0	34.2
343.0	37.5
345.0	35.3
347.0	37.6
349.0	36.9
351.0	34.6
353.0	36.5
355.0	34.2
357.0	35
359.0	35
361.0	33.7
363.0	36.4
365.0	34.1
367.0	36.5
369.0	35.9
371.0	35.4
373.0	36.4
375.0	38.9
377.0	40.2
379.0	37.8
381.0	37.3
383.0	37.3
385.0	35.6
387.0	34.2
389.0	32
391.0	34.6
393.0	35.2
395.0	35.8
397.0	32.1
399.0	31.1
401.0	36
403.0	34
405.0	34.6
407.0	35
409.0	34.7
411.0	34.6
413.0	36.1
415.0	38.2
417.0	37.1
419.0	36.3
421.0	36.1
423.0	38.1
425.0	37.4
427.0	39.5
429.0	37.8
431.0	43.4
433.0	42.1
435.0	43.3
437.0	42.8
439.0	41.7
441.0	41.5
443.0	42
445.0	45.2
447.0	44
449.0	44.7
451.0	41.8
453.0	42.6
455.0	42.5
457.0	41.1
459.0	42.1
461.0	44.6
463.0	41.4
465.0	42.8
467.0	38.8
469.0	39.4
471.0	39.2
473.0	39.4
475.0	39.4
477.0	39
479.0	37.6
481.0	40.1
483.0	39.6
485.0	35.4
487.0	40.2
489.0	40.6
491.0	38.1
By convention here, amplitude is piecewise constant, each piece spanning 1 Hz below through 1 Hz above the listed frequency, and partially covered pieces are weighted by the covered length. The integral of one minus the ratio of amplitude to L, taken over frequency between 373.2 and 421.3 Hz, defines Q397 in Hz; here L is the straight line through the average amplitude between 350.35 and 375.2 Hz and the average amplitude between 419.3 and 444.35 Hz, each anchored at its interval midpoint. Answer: 2.9 Hz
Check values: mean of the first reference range 35.5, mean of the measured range 35.6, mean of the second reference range 40.4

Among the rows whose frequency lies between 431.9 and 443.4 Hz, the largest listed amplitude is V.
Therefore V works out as 43.3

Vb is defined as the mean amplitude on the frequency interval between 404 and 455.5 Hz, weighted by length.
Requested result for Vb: 39.7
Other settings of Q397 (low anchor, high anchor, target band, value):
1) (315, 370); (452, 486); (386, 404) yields 2.2 Hz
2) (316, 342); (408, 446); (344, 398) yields 4.8 Hz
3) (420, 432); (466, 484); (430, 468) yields -3.5 Hz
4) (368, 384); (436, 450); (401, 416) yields 1.8 Hz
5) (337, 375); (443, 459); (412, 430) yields 1.5 Hz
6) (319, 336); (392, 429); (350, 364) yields 1.1 Hz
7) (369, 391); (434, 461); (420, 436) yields 0.5 Hz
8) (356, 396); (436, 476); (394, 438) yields 2.1 Hz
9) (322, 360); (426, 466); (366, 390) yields 1.5 Hz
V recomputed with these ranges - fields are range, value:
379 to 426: 38.2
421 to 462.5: 45.2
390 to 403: 36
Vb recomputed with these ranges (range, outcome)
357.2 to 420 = 35.5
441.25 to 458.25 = 42.9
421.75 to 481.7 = 41.2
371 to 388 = 37.1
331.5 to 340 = 36.3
